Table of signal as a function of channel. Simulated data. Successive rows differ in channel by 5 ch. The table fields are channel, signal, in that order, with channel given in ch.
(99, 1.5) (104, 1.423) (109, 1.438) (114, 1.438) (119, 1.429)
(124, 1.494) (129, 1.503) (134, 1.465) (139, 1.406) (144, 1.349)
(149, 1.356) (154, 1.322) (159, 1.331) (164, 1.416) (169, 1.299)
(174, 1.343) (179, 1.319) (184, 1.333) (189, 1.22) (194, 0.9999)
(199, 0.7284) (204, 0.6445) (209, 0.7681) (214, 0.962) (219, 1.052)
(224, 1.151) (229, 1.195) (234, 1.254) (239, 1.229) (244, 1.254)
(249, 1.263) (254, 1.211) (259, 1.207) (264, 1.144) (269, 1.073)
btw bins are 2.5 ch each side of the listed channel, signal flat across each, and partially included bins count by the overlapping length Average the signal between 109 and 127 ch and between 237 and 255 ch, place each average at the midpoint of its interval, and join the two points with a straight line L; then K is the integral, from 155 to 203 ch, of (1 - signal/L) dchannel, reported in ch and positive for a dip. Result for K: 5.3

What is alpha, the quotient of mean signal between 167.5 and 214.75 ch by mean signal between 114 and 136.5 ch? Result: 0.72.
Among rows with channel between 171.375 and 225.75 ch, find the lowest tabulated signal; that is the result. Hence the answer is 0.6445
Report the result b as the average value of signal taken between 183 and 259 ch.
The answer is 1.08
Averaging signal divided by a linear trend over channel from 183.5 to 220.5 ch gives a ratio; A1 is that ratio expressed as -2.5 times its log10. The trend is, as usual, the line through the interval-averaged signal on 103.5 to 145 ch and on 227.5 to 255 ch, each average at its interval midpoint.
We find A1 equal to 0.36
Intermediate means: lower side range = 1.44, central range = 0.941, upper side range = 1.24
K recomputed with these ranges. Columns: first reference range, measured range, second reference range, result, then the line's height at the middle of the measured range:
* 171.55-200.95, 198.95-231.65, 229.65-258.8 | 7.01 ch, 1.2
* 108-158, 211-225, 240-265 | 2.66 ch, 1.28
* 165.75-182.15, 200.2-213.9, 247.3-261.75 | 5.66 ch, 1.28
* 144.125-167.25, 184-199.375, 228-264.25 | 2.70 ch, 1.3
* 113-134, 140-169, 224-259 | 1.07 ch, 1.4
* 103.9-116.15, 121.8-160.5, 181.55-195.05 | -1.75 ch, 1.34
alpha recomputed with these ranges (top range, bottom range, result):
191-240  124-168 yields 0.71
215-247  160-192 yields 0.90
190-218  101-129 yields 0.59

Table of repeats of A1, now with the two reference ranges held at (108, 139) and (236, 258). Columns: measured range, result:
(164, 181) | 0.029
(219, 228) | 0.134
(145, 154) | 0.052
